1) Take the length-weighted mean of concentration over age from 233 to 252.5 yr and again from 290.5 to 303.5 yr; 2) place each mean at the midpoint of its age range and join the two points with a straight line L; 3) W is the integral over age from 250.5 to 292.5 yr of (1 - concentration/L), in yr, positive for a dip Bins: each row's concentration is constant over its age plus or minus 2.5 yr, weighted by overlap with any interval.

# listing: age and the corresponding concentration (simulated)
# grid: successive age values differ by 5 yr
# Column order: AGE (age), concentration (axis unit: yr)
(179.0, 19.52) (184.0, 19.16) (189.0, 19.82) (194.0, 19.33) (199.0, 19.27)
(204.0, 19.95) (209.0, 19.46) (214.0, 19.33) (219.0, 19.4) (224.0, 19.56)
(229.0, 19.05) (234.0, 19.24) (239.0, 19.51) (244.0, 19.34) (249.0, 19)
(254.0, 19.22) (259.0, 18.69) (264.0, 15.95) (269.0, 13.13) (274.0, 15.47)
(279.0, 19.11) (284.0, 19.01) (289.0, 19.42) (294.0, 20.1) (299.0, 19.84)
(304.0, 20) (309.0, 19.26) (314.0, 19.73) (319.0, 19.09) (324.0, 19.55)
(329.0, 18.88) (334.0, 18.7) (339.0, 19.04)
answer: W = 4.34 yr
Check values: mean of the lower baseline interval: 19.3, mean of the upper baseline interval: 19.9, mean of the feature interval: 17.6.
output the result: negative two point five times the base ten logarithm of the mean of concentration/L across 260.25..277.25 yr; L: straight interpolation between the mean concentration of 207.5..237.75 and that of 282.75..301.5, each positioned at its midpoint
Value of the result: 0.26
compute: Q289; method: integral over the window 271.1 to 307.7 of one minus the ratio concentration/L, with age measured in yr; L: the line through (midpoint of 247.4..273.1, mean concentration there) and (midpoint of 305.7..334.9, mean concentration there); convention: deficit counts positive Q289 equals -1.64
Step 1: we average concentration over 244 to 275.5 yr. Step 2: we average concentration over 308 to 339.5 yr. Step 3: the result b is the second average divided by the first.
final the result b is 1.12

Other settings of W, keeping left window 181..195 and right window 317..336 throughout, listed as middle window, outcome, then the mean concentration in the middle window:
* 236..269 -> 1.8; 18.2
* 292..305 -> -0.6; 20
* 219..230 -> 0.0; 19.4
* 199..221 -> -0.1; 19.5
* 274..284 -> 0.5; 18.2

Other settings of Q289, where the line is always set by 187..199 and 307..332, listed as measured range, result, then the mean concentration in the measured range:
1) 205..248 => 0.17 yr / 19.4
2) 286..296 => -0.19 yr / 19.7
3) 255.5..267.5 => 1.40 yr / 17.1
